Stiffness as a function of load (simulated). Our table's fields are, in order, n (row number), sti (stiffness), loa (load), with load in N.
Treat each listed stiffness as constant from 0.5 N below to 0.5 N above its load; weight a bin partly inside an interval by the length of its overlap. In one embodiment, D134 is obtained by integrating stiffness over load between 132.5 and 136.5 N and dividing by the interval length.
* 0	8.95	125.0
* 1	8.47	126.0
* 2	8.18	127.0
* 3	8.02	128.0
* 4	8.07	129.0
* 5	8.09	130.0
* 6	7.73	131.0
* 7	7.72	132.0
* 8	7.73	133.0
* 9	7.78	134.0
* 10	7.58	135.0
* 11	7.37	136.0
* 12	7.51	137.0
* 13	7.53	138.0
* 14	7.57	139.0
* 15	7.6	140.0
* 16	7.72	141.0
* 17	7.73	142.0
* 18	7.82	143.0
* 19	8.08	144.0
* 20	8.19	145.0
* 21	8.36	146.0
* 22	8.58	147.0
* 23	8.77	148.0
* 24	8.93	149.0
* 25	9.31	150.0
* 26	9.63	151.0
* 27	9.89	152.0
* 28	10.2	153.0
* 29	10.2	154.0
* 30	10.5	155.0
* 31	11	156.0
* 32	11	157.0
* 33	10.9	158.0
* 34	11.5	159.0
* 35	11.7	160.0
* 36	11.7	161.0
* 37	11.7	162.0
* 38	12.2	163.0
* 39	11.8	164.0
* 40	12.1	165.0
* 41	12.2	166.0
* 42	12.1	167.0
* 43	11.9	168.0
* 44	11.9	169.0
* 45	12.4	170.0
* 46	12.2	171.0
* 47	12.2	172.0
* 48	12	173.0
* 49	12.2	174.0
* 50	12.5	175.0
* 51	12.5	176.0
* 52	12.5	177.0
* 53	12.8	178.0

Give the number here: 7.62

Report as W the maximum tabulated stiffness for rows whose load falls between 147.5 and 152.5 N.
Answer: 9.89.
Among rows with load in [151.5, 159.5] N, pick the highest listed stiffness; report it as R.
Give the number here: 11.5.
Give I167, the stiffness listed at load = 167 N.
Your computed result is 12.1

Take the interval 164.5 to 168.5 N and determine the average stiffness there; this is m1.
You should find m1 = 12.1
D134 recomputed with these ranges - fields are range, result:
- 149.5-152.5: 9.61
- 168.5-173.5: 12.1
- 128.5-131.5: 7.96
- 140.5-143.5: 7.76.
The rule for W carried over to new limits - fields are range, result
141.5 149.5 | 8.93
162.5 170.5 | 12.4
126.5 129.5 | 8.18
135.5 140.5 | 7.6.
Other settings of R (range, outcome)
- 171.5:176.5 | 12.5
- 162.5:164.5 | 12.2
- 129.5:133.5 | 8.09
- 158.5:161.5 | 11.7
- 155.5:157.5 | 11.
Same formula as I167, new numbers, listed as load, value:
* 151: 9.63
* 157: 11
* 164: 11.8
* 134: 7.78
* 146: 8.36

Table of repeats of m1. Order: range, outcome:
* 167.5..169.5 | 11.9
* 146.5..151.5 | 9.04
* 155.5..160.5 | 11.2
